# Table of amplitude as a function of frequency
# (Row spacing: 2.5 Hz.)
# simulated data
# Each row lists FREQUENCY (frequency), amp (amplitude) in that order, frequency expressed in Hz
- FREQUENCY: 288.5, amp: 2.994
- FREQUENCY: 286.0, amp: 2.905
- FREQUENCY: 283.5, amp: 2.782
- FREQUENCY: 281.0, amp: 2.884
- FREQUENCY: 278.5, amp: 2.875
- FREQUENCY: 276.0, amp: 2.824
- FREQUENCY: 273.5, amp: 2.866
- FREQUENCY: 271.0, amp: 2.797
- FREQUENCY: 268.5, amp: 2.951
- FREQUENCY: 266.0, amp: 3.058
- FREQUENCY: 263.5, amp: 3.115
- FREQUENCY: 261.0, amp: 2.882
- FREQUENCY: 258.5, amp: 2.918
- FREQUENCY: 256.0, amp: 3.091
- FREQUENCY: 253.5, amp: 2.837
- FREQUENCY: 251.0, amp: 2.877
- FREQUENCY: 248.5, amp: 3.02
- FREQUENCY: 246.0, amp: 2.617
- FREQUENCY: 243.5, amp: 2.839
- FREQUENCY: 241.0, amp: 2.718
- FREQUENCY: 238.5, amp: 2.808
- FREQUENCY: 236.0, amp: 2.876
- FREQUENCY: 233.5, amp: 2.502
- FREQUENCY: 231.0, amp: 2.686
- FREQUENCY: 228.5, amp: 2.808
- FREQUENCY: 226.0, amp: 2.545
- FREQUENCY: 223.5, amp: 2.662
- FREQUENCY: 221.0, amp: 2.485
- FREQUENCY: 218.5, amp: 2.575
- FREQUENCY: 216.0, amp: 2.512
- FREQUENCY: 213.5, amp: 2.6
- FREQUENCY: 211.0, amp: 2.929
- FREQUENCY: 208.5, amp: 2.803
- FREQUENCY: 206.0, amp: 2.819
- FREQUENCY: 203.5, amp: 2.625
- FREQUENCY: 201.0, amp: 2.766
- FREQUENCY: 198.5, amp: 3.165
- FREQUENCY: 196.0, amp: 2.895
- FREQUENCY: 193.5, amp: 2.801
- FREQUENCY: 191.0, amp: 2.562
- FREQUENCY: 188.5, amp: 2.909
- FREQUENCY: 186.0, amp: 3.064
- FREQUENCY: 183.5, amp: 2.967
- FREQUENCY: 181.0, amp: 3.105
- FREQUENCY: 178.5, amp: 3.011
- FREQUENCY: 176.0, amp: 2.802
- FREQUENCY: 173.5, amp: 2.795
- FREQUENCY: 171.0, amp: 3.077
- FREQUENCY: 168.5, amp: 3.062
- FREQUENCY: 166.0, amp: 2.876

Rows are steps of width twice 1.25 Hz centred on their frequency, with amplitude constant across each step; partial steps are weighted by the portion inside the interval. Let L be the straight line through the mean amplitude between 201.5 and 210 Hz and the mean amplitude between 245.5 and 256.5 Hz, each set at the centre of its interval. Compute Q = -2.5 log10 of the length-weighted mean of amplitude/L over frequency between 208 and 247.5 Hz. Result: 0.05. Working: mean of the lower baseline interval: 2.76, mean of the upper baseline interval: 2.89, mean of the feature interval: 2.69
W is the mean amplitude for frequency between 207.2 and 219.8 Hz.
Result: 2.68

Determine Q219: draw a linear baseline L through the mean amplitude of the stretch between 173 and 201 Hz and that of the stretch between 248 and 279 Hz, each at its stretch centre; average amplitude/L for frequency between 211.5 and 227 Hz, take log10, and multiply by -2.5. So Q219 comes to 0.13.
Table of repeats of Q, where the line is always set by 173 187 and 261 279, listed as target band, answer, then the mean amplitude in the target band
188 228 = 0.09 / 2.73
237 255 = 0.04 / 2.82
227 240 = 0.08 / 2.73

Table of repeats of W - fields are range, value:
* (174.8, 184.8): 2.97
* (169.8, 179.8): 2.92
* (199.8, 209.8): 2.75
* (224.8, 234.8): 2.64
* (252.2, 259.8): 2.95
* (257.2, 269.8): 2.98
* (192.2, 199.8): 2.95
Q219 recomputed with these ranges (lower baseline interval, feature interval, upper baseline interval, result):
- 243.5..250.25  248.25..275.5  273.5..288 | -0.037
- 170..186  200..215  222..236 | 0.014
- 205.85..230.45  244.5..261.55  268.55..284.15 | -0.044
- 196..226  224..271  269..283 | -0.016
